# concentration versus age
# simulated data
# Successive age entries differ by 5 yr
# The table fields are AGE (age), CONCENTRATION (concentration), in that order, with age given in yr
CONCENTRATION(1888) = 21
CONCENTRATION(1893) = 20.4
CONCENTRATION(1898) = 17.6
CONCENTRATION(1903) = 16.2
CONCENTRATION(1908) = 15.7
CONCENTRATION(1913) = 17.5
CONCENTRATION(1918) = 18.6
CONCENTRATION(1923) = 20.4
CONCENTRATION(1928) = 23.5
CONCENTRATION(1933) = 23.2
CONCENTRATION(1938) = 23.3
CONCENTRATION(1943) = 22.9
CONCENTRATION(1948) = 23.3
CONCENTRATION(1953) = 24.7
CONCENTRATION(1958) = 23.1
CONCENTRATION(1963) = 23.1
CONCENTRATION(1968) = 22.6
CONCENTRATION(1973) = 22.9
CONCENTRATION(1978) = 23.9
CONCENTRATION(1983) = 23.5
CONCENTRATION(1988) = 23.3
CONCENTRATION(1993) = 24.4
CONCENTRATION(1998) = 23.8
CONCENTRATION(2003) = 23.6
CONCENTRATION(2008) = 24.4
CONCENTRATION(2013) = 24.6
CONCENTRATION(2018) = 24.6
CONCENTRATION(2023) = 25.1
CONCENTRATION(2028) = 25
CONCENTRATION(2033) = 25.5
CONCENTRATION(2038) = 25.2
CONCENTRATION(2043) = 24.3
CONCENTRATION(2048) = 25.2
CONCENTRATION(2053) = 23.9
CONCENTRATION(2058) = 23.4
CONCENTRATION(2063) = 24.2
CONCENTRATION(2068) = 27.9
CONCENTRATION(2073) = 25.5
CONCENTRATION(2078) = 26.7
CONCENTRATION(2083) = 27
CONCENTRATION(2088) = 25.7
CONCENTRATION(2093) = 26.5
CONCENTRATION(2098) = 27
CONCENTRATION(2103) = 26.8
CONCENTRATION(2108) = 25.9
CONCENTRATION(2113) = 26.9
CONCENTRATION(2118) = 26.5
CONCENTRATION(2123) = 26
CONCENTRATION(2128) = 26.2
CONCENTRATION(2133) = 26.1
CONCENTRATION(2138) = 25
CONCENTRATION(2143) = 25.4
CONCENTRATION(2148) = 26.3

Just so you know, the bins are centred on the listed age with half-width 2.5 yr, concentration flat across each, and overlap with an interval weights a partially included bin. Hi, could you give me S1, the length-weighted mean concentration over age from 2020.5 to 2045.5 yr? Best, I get 25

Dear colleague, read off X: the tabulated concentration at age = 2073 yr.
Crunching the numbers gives 25.5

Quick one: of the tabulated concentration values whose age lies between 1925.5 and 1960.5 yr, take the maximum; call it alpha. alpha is 24.7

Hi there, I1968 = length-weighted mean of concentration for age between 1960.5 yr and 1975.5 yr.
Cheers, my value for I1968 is 22.9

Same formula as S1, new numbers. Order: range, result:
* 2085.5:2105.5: 26.5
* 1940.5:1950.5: 23.1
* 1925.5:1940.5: 23.3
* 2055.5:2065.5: 23.8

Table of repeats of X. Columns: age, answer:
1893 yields 20.4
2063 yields 24.2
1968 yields 22.6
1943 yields 22.9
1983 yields 23.5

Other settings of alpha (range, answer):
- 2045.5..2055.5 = 25.2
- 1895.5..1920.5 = 18.6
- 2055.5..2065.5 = 24.2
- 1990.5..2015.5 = 24.6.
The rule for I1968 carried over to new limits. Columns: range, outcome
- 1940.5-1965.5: 23.4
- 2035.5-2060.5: 24.4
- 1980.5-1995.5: 23.7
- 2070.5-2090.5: 26.2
